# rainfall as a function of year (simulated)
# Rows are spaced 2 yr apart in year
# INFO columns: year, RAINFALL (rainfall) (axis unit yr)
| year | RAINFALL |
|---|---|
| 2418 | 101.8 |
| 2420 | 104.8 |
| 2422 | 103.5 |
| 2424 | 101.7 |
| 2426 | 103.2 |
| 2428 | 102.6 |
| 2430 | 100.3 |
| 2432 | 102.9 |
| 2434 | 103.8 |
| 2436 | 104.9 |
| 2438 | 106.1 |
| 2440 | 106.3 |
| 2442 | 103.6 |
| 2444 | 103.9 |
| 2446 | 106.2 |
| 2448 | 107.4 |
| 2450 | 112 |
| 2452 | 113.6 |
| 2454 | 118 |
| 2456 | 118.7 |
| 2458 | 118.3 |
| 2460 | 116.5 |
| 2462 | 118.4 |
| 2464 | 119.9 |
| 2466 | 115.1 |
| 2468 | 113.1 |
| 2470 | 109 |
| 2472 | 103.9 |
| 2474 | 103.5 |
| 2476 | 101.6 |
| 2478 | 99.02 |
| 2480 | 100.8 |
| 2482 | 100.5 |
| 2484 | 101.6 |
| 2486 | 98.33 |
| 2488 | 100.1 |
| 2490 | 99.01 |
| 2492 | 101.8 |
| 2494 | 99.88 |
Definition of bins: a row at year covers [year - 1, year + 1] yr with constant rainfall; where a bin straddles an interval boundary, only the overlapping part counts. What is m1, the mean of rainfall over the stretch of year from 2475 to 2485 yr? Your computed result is 101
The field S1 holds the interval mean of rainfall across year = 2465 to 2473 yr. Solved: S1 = 110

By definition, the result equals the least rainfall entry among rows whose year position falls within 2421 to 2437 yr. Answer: 100.3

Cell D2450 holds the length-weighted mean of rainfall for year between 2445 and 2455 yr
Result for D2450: 111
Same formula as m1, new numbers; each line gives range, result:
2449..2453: 113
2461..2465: 119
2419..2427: 103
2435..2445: 105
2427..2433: 102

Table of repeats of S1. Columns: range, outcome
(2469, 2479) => 103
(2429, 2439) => 104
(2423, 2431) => 102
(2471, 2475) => 104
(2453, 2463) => 118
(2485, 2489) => 99.2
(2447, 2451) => 110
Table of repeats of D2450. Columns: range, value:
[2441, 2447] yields 105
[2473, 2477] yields 103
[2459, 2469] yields 117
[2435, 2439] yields 106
